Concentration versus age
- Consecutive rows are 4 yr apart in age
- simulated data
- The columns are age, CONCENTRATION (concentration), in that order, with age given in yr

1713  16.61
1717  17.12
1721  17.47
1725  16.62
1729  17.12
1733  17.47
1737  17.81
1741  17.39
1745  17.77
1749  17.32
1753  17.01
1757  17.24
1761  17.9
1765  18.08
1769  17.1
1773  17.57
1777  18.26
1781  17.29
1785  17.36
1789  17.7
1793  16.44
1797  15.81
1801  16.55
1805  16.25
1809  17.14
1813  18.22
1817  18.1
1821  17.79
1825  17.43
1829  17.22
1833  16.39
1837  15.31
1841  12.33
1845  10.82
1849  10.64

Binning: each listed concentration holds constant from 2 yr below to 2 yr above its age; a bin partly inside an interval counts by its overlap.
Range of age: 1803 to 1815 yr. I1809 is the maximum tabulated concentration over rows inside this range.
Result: 18.22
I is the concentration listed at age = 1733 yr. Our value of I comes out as 17.47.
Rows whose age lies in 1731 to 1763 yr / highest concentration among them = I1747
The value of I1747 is 17.9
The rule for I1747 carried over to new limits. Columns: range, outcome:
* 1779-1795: 17.7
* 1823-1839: 17.43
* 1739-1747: 17.77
